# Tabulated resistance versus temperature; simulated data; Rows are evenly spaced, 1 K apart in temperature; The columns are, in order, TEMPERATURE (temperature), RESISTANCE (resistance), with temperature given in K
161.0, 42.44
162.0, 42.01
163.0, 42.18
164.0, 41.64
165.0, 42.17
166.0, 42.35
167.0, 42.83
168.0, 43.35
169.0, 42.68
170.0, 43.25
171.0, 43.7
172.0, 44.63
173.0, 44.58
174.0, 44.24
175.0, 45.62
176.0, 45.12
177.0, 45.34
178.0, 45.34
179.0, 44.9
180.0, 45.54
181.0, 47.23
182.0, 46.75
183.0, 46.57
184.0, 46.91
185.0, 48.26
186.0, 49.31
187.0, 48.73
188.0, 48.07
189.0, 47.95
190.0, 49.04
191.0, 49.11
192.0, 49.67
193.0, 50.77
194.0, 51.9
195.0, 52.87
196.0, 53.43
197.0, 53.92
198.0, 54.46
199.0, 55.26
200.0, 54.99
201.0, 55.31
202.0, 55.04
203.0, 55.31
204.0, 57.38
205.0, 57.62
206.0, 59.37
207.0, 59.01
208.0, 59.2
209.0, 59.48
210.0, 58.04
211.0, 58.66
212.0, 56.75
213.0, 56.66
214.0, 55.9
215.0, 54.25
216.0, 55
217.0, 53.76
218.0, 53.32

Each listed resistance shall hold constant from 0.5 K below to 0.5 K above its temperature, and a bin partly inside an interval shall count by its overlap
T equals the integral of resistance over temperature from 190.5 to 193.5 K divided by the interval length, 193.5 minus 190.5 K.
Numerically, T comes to 49.9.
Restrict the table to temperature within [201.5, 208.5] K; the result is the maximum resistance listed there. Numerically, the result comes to 59.37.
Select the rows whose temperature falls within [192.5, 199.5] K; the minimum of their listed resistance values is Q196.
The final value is 50.77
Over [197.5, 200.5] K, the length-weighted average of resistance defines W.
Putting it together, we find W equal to 54.9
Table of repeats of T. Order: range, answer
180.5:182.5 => 47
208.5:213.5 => 57.9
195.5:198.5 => 53.9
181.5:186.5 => 47.6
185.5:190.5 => 48.6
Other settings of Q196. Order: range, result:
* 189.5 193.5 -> 49.04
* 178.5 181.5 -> 44.9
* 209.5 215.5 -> 54.25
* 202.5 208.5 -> 55.31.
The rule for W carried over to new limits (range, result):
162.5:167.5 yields 42.2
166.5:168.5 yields 43.1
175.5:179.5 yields 45.2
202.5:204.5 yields 56.3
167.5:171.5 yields 43.2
